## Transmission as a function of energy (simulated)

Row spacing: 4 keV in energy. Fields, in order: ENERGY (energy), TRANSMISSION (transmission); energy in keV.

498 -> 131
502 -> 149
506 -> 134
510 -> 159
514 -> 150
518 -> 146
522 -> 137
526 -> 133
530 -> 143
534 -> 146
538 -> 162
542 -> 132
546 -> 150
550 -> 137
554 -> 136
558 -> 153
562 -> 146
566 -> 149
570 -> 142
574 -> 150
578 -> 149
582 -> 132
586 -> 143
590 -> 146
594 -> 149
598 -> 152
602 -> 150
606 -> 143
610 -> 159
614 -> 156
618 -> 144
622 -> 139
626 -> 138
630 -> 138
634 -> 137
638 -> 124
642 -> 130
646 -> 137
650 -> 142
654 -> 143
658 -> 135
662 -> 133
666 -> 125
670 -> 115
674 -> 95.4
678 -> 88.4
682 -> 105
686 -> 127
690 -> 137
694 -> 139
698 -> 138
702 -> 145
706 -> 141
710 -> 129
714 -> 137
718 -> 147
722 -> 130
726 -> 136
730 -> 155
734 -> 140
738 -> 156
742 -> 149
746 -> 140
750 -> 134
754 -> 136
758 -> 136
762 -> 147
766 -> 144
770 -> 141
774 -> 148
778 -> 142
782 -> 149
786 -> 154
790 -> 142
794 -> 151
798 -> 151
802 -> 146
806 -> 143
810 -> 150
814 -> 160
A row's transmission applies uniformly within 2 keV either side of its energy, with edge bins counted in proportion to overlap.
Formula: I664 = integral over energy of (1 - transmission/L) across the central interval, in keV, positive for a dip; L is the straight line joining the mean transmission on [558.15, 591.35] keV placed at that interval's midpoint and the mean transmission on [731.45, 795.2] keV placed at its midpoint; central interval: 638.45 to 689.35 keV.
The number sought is 7.5 keV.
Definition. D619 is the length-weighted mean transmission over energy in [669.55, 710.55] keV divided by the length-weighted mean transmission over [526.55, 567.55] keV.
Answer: 0.85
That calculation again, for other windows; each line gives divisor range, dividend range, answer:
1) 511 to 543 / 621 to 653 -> 0.94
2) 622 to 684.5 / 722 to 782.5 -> 1.13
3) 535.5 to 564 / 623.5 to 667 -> 0.93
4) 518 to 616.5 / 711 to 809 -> 0.99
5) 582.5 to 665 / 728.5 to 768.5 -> 1.01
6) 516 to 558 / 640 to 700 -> 0.88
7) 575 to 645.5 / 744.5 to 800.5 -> 1.01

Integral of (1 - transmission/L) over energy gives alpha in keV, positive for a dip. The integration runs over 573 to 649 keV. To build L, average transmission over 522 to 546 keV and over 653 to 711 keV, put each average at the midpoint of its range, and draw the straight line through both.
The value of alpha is -4.81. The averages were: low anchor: 143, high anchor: 126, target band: 143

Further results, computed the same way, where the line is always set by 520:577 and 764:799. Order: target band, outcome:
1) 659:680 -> 4.8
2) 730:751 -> 0.1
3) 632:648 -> 1.4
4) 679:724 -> 3.9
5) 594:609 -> -0.5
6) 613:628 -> 0.1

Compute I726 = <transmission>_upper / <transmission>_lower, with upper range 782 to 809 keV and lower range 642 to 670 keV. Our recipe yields 1.11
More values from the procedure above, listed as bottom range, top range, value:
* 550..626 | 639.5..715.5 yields 0.88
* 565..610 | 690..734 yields 0.95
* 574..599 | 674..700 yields 0.83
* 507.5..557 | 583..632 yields 1.01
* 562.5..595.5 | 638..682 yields 0.85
